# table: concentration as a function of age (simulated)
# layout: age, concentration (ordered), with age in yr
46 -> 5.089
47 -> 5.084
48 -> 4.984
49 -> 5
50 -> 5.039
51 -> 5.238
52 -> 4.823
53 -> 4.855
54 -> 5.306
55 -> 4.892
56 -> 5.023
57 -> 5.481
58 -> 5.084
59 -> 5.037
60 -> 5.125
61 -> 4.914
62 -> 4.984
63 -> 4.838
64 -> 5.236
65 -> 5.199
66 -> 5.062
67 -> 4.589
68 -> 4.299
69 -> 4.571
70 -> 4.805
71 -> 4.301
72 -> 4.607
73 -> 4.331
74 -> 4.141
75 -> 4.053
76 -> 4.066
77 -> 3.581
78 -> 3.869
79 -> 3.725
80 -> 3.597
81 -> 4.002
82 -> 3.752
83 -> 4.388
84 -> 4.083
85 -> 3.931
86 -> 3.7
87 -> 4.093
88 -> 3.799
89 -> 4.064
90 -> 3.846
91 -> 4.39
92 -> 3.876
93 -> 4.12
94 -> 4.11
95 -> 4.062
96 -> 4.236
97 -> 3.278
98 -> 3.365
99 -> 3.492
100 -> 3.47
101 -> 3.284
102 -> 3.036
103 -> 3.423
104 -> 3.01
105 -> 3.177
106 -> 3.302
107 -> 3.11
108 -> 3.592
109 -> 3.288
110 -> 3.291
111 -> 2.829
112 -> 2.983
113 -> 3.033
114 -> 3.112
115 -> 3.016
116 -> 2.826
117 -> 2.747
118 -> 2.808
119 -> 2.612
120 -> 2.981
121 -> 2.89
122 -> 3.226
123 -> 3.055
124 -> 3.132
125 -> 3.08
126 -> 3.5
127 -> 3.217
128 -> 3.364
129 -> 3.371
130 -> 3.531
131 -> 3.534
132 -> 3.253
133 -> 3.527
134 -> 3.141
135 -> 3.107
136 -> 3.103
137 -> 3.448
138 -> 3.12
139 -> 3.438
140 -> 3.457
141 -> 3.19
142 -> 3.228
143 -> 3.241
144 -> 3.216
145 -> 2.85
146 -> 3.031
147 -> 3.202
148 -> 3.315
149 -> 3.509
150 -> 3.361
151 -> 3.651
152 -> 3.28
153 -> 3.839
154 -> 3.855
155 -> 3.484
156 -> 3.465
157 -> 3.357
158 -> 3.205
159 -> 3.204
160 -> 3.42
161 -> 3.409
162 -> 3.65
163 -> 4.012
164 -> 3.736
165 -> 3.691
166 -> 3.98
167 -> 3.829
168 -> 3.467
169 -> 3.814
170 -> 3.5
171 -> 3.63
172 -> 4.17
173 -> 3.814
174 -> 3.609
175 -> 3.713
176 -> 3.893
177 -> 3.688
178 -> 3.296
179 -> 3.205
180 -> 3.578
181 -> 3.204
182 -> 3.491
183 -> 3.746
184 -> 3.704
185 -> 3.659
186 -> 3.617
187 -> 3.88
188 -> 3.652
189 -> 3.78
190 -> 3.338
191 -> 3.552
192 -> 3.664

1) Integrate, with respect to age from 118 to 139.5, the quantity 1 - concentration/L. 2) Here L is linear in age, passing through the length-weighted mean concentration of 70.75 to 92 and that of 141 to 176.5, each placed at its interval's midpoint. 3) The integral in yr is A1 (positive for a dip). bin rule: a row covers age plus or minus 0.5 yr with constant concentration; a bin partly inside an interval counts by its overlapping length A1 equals 2.9 yr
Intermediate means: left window 4.01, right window 3.53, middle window 3.21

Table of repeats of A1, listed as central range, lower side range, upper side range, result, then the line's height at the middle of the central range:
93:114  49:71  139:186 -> 4.69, 4.35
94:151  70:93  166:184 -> 9.07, 3.86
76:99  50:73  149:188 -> 3.48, 4.59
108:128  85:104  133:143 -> 2.45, 3.48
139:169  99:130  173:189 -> -0.35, 3.42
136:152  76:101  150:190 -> 1.79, 3.69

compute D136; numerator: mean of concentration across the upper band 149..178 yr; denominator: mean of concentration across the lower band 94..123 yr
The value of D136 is 1.1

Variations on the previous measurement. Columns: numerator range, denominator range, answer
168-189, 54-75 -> 0.76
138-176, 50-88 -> 0.78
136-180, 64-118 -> 0.93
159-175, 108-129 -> 1.20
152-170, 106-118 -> 1.17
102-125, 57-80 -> 0.67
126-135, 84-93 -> 0.84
